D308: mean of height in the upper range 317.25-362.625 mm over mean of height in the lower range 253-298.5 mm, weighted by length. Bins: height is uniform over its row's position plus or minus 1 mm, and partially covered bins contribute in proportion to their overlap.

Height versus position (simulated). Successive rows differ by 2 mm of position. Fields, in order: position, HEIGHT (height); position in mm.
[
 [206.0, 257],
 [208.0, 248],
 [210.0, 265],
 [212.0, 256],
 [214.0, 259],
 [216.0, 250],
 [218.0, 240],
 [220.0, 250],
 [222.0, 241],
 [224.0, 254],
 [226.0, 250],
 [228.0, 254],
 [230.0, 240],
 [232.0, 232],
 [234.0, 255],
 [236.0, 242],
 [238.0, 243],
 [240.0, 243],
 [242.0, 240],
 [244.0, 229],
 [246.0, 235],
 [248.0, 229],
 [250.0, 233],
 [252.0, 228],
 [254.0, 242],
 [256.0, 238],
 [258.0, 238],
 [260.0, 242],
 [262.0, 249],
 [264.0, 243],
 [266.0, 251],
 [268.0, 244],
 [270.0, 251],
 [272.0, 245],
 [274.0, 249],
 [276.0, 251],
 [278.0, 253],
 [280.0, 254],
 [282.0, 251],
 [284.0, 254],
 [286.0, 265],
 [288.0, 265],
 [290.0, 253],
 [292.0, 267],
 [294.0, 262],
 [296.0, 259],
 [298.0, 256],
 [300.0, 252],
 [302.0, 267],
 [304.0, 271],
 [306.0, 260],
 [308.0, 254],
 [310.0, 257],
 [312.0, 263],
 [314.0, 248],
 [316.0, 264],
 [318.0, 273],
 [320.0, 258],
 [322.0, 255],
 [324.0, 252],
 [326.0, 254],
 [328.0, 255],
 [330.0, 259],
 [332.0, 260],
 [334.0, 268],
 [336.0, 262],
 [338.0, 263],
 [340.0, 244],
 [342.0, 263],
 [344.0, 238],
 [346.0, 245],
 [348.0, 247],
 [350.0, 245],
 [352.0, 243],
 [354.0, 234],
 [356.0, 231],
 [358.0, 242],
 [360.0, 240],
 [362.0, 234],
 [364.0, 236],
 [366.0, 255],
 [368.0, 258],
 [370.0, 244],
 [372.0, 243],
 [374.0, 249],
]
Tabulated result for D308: 1.0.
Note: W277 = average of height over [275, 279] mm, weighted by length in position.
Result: 252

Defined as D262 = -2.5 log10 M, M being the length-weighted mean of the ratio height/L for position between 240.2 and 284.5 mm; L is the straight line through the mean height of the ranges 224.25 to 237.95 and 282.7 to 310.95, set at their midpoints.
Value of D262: 0.04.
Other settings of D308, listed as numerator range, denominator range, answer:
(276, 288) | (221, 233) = 1.04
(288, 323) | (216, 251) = 1.07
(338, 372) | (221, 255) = 1.02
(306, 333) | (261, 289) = 1.02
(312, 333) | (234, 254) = 1.09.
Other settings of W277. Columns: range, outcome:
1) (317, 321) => 266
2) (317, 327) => 258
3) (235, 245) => 239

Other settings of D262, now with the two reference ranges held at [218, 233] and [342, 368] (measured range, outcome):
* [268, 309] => -0.06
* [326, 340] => -0.07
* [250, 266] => 0.02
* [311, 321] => -0.08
